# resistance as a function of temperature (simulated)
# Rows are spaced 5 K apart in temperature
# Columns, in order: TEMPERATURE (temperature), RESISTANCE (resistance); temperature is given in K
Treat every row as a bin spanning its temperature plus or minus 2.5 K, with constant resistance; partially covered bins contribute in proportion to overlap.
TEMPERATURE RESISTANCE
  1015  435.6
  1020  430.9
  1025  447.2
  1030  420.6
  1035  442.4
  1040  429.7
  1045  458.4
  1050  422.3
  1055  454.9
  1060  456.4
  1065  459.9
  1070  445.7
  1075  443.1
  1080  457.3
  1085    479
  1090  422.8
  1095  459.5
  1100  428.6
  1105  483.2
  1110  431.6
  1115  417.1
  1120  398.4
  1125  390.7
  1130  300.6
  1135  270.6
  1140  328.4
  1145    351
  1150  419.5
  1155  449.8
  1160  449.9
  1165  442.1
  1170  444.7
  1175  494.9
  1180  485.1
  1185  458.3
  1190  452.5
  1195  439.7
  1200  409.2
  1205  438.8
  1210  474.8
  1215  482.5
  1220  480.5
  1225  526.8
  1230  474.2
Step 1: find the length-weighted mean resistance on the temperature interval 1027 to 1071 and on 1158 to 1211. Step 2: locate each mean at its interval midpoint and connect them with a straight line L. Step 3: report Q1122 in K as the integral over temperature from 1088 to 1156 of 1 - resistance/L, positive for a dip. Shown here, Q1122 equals 8.1 K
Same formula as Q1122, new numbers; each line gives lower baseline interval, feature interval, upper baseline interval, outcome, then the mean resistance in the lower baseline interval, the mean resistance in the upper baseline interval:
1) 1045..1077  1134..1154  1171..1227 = 4.5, 448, 466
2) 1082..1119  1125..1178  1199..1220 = 6.5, 444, 458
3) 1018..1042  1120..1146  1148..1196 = 6.7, 434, 454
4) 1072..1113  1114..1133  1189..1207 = 3.2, 450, 433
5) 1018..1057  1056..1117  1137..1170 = -3.4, 438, 408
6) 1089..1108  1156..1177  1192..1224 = -0.1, 450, 458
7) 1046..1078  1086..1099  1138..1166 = -0.3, 448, 406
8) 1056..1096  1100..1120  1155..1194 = 0.8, 453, 460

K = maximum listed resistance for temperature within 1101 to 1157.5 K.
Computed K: 483.2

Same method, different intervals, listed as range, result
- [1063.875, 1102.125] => 479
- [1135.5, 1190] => 494.9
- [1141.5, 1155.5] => 449.8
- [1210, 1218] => 482.5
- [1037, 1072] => 459.9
